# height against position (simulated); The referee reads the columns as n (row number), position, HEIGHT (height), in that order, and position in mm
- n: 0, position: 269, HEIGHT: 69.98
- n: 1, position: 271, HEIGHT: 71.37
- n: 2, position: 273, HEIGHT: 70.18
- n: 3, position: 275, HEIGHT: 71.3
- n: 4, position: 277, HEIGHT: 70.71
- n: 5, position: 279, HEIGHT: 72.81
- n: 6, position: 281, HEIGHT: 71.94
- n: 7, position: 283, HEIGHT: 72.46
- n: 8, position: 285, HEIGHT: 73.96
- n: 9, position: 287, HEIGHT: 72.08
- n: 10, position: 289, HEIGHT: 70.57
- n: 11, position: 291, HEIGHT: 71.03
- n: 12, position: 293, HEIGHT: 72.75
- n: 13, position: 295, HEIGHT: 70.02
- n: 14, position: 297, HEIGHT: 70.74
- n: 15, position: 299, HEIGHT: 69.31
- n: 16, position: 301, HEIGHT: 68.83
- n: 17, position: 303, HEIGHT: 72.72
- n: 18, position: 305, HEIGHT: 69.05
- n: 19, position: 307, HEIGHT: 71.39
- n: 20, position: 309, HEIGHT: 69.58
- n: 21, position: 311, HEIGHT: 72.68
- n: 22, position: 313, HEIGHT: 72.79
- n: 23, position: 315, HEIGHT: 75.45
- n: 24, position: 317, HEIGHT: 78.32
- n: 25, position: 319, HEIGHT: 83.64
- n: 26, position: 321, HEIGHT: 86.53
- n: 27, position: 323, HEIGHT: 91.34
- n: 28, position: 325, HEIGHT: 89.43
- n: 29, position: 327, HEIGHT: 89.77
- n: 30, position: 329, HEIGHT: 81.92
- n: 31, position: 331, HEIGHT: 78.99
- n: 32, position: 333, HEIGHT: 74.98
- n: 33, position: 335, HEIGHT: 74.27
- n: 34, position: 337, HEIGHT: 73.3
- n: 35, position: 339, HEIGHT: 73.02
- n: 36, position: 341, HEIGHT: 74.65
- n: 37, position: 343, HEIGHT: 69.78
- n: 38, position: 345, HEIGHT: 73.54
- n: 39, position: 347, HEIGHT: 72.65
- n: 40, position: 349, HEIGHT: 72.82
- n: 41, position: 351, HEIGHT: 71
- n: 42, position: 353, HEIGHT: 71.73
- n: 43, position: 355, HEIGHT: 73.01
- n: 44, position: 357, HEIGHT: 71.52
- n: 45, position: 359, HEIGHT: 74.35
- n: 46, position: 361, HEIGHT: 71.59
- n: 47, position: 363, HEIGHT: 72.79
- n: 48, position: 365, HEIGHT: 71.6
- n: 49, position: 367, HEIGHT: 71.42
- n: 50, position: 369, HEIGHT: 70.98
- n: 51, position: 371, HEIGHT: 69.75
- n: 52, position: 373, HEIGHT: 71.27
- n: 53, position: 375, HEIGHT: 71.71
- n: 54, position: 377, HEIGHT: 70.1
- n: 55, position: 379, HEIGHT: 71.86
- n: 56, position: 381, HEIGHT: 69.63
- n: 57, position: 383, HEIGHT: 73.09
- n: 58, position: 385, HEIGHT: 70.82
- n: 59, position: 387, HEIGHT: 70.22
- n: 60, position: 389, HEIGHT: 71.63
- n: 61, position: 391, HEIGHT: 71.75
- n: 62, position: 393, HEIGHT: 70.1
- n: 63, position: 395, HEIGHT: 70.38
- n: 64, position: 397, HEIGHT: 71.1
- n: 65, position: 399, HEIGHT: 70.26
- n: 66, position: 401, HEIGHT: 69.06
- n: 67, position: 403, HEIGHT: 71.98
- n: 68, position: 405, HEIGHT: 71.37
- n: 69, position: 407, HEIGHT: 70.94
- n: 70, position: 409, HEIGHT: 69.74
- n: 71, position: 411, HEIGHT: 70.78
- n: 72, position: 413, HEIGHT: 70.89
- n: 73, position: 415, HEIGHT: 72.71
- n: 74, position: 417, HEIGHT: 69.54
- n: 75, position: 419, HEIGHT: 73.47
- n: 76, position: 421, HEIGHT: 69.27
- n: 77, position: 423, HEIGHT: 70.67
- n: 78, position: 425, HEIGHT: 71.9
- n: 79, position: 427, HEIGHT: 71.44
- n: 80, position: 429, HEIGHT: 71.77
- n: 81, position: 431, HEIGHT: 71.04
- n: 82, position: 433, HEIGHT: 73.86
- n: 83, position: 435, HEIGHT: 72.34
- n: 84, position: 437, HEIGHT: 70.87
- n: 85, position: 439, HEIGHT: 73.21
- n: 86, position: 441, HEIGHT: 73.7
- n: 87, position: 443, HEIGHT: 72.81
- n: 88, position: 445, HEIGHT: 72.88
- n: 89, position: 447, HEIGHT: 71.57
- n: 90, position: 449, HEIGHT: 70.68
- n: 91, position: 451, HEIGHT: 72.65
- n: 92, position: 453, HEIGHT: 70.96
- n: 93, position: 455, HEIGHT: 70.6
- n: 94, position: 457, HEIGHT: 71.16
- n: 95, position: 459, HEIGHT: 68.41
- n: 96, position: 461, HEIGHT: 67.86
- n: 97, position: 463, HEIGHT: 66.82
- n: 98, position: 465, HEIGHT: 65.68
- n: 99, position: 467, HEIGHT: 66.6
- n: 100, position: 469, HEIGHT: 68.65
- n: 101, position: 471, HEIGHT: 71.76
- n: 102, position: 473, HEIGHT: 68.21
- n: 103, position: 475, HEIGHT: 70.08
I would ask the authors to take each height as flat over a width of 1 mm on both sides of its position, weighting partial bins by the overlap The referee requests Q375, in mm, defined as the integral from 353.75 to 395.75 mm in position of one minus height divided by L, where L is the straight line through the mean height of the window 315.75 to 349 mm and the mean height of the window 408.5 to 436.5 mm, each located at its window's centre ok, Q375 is 2.2 mm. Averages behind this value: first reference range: 78.9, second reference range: 71.4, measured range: 71.4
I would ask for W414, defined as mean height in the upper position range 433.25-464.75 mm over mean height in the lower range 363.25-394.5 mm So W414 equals 1.00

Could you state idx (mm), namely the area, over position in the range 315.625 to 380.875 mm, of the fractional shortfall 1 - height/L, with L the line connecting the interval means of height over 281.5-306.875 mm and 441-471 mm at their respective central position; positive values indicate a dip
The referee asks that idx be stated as -4.2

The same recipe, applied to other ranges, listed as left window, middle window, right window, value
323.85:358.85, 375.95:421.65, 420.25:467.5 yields 1.3 mm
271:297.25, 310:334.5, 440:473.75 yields -3.4 mm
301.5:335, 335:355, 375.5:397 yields 0.8 mm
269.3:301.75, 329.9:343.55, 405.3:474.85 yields -0.6 mm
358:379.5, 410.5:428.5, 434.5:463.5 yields 0.0 mm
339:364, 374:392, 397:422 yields 0.1 mm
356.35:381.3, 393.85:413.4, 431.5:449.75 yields 0.4 mm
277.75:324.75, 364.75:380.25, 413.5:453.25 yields 0.4 mm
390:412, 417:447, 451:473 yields -0.9 mm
